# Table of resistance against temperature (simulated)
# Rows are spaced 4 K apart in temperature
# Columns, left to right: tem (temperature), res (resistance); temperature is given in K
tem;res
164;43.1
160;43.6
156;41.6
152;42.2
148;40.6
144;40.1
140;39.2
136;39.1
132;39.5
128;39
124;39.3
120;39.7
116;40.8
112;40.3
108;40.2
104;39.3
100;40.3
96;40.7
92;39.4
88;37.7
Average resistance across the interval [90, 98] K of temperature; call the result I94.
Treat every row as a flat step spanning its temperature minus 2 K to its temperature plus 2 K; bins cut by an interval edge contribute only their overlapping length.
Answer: 40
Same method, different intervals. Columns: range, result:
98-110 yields 39.9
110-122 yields 40.3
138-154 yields 40.5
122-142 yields 39.2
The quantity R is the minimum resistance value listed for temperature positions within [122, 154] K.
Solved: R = 39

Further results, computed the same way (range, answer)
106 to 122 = 39.7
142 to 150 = 40.1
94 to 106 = 39.3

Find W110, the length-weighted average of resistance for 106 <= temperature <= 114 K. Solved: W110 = 40.2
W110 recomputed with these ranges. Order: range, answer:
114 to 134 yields 39.7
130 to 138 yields 39.3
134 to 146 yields 39.5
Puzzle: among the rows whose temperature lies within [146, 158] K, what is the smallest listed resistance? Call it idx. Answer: 40.6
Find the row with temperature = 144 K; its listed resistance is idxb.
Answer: 40.1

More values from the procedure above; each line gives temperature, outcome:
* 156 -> 41.6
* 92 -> 39.4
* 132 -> 39.5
